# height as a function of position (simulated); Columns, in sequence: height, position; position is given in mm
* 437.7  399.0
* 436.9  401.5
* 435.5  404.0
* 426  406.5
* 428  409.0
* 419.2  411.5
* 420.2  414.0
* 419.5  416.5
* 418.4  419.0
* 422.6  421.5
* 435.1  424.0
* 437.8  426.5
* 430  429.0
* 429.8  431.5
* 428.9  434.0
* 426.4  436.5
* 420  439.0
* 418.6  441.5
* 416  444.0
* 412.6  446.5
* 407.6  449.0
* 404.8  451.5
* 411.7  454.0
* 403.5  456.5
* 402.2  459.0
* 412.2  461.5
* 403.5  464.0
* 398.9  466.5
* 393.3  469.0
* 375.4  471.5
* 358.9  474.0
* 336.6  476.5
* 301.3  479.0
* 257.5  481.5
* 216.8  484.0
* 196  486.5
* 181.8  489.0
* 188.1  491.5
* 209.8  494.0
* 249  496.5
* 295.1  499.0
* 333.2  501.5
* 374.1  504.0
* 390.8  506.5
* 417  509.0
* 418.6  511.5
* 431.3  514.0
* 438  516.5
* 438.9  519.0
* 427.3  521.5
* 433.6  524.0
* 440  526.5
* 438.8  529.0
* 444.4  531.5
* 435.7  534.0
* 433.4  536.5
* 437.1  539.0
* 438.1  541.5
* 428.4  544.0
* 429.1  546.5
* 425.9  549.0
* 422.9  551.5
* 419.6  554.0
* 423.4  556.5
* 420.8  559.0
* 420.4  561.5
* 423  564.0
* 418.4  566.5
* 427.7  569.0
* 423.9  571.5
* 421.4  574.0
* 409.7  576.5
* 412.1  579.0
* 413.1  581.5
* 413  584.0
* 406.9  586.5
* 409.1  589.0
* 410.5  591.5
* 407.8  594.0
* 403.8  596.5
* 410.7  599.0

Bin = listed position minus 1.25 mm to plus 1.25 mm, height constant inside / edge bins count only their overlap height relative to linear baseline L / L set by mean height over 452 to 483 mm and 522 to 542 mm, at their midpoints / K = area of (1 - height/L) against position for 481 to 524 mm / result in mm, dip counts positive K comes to 8.8 mm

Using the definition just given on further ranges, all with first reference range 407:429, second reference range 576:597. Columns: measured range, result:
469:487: 5.0 mm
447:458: 0.4 mm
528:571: -1.6 mm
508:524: -0.5 mm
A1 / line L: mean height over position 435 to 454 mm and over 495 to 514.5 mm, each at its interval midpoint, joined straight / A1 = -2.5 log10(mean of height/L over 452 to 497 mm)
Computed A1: 0.22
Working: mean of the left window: 415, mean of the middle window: 319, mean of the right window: 359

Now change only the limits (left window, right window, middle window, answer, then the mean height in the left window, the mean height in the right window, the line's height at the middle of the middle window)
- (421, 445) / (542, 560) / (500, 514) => 0.10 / 427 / 425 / 426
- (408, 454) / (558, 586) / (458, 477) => 0.09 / 422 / 418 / 421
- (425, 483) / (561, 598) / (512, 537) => -0.08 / 395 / 415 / 406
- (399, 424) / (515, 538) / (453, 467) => 0.07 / 426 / 437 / 431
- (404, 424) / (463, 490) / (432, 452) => -0.12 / 424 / 311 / 373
